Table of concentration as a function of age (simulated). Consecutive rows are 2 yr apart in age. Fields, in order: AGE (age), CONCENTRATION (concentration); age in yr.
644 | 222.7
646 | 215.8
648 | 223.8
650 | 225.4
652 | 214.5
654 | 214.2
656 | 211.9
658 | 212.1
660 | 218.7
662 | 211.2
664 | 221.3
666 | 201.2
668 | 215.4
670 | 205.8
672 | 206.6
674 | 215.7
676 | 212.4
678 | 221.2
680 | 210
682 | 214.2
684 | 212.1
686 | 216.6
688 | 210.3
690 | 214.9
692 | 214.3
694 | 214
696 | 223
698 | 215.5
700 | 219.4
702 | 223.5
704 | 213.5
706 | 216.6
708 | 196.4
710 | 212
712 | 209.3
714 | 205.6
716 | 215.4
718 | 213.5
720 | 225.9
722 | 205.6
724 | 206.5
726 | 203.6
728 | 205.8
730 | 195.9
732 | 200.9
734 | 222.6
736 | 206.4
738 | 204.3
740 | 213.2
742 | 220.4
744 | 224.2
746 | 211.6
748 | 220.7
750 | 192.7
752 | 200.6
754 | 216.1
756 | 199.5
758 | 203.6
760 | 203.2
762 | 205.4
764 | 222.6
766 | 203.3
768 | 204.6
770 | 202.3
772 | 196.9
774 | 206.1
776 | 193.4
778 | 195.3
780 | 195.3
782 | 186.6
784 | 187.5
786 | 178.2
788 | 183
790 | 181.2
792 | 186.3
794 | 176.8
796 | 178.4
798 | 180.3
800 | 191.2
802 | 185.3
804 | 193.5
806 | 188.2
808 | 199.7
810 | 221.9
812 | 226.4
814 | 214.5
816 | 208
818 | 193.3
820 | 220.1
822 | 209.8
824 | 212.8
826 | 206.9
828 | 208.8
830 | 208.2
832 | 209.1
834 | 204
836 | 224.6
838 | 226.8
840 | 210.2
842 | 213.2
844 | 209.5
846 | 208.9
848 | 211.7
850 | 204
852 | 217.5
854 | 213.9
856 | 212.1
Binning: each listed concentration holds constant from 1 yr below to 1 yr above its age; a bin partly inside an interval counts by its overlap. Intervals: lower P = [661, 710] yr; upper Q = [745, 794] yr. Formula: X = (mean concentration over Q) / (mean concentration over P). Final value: 0.9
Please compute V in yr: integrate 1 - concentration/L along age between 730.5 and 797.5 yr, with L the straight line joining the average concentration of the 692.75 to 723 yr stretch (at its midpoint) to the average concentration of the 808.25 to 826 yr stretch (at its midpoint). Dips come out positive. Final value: 3.98 yr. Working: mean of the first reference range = 214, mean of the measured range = 201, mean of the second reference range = 212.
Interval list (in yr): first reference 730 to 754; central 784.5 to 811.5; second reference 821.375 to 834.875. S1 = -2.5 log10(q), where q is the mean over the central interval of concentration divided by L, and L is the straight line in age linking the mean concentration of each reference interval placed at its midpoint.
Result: 0.11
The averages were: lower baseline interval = 210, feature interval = 189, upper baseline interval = 209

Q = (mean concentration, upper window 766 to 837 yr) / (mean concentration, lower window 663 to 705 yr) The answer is 0.93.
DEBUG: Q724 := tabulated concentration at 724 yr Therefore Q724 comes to 206.5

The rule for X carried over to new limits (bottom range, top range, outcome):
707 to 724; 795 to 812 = 0.92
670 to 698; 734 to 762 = 0.98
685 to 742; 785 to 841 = 0.95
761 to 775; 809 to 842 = 1.03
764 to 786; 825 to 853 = 1.07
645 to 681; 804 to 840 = 0.98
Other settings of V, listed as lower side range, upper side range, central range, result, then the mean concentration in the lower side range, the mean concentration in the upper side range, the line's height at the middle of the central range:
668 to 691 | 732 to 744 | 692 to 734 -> 0.32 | 213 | 213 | 213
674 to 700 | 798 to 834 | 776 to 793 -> 1.67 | 215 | 205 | 207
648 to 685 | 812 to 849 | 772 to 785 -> 1.10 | 214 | 212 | 212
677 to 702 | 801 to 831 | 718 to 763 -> 0.71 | 216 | 206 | 212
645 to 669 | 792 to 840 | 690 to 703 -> -0.34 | 215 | 204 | 213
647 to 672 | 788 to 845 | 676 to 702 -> -0.43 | 214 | 203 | 212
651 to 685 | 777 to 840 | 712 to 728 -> -0.19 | 213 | 200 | 208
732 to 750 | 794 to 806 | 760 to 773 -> -0.29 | 213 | 185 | 201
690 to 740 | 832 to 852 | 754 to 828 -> 4.66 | 211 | 213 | 212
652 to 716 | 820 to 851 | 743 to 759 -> 0.29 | 213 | 212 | 212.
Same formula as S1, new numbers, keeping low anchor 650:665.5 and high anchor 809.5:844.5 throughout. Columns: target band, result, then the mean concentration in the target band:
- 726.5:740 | 0.04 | 206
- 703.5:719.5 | 0.02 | 211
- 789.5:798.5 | 0.18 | 181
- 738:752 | 0.01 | 212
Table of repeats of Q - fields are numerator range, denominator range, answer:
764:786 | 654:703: 0.92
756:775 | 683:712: 0.96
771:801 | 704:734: 0.90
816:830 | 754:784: 1.04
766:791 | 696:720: 0.90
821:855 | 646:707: 0.98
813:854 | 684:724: 0.99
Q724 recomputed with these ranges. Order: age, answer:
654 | 214.2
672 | 206.6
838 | 226.8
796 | 178.4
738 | 204.3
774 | 206.1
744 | 224.2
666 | 201.2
